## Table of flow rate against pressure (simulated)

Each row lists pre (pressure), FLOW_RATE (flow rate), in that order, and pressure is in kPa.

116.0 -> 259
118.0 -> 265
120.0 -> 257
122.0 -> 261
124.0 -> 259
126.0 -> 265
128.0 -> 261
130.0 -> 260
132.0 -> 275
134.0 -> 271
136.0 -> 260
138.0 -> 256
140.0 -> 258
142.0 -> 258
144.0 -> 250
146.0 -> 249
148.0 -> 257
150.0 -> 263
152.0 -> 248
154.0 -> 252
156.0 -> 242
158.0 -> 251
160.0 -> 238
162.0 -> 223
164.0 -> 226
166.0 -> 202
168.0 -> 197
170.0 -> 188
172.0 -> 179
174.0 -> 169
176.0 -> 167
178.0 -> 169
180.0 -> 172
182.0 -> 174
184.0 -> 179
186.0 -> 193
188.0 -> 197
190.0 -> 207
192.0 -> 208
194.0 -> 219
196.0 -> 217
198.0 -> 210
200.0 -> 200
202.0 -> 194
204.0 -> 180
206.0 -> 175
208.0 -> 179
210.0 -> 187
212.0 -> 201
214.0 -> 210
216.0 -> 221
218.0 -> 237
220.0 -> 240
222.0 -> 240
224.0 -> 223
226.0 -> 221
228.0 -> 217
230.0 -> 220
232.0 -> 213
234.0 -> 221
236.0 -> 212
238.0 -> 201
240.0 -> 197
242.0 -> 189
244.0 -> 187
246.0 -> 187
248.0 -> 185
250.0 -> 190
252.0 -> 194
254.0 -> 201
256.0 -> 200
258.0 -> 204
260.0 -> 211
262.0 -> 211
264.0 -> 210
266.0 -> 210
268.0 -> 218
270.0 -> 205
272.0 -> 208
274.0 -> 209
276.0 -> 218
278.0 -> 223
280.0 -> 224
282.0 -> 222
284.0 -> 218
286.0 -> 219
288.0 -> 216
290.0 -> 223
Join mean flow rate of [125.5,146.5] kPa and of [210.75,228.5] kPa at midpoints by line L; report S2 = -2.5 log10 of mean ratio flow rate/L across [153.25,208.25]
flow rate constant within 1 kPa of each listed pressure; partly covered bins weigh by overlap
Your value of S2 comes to 0.20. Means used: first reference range 260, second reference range 223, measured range 200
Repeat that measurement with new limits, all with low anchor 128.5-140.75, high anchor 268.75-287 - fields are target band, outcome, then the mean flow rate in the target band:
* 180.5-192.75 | 0.27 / 192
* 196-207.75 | 0.24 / 193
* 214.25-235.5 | 0.04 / 224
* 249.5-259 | 0.13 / 198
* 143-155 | 0.02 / 253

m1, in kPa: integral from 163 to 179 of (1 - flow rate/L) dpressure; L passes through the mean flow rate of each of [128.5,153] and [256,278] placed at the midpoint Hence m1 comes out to 3.9 kPa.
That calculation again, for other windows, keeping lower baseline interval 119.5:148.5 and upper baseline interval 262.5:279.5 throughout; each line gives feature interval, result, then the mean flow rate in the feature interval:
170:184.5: 4.2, 174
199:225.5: 2.9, 207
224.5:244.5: 1.5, 209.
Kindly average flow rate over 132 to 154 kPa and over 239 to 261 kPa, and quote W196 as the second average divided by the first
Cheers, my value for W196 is 0.76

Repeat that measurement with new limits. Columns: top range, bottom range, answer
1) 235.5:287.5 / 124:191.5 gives 0.91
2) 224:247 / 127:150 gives 0.80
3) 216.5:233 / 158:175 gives 1.10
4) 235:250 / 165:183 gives 1.08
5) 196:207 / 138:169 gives 0.80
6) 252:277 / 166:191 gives 1.14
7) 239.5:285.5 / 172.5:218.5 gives 1.06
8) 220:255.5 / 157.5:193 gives 1.06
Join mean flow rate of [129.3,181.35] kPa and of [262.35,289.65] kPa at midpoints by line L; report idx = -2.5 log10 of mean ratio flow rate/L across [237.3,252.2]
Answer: 0.15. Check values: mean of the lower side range 229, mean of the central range 191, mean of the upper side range 215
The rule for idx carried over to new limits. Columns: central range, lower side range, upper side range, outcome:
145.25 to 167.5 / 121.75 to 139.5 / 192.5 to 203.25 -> 0.01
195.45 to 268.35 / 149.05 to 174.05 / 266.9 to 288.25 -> 0.07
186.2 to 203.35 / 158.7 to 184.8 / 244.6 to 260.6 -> -0.07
